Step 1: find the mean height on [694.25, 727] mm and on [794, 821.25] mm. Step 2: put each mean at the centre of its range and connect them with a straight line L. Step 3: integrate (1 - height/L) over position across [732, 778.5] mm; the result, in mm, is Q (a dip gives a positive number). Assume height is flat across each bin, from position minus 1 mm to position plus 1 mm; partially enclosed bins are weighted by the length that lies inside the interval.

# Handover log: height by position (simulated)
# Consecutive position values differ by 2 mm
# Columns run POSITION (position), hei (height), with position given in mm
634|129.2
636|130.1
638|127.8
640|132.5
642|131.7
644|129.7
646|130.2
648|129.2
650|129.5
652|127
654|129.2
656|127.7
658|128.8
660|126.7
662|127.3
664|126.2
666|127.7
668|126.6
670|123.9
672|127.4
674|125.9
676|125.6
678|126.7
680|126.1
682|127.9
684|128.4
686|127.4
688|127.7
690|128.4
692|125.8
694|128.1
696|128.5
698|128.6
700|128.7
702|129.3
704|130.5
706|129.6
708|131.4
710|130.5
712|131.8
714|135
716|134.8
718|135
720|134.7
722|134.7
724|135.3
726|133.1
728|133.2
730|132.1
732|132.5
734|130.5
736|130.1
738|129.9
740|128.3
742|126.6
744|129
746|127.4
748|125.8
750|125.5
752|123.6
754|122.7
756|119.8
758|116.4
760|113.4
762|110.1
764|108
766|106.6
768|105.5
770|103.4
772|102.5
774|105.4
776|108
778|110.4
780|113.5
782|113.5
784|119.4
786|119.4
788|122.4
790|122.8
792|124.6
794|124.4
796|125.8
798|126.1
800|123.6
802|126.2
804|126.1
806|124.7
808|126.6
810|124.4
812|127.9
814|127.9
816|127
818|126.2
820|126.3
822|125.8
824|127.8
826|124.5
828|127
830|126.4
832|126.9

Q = 4.0 mm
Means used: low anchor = 132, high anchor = 126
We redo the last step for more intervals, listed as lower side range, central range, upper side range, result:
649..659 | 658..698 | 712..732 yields 1.0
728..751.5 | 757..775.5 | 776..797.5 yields 2.3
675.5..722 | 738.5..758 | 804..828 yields 0.5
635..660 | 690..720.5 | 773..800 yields -1.4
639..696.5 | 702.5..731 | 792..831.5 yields -1.3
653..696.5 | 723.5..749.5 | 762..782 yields -3.5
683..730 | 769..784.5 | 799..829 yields 2.3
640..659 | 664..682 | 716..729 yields 0.6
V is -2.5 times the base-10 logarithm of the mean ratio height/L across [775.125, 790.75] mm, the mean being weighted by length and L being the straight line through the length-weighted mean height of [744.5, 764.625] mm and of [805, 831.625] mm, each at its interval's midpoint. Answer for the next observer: 0.060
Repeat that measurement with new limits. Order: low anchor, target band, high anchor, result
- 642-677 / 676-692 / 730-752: 0.01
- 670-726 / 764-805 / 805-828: 0.10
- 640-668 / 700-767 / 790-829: 0.00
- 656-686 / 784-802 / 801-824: 0.02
